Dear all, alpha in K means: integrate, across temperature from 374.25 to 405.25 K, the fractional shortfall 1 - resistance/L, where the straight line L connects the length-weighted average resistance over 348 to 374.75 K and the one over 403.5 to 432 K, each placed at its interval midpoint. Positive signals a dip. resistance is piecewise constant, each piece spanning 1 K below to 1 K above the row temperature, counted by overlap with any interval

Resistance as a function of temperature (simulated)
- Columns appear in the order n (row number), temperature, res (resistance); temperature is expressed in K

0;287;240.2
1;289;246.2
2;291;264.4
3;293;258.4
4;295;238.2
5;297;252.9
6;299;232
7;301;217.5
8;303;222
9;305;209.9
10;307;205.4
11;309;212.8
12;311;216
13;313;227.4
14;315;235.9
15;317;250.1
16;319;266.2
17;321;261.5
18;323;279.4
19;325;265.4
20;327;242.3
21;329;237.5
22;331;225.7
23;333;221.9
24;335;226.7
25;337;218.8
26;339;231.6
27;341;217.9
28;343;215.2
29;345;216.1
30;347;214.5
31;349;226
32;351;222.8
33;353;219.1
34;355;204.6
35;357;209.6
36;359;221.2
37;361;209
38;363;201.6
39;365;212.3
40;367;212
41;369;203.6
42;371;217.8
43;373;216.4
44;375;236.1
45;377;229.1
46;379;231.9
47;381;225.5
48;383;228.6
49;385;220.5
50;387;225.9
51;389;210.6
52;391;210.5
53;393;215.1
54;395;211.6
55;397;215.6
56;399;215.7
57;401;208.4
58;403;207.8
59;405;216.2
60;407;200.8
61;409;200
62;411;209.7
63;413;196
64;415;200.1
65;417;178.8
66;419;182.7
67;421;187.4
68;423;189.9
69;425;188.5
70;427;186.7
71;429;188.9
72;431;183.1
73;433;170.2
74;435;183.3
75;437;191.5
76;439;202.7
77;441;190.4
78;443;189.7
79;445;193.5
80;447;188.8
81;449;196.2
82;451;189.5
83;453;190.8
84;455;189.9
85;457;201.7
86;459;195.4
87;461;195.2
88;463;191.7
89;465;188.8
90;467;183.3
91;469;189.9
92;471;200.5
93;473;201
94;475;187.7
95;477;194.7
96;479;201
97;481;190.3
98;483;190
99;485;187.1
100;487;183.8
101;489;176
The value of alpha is -2.33 K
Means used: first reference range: 214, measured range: 219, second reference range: 194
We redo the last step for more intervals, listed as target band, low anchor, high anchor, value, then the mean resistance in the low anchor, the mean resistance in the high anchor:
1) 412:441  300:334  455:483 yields 2.4 K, 235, 194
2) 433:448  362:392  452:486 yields 0.8 K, 219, 193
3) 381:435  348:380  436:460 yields 0.8 K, 217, 193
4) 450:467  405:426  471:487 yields 0.1 K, 194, 193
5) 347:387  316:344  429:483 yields 1.3 K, 240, 191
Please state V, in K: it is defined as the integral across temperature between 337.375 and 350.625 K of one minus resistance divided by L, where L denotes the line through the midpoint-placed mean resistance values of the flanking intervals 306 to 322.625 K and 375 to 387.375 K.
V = 0.7 K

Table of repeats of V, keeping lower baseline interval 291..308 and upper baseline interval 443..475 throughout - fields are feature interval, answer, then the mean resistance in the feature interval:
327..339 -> -0.24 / 228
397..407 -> -0.22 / 211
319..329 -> -1.53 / 260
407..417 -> 0.25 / 199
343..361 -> 0.21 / 216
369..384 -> -0.85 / 225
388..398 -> -0.18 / 213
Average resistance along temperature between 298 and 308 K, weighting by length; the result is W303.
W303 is 217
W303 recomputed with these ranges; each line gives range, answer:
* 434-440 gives 192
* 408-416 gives 201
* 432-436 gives 177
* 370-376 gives 223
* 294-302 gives 235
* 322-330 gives 256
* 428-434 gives 181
